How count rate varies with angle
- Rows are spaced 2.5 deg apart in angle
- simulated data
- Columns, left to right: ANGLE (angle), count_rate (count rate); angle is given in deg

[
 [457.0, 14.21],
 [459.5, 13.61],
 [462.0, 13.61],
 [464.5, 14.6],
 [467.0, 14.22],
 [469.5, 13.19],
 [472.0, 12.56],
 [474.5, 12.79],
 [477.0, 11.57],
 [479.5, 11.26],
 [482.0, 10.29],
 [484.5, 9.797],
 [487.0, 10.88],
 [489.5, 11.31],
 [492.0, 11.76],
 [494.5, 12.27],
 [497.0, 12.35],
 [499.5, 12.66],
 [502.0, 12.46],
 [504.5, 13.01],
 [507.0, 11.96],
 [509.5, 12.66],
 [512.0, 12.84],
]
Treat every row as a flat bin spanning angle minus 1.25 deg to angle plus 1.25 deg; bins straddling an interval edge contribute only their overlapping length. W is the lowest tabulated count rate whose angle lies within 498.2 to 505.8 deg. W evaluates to 12.46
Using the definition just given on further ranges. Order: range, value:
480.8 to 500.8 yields 9.797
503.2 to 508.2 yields 11.96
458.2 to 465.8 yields 13.61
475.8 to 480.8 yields 11.26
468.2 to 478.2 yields 11.57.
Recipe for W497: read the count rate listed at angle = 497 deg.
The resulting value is 12.35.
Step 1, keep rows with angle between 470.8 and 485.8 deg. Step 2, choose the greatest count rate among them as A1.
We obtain 12.79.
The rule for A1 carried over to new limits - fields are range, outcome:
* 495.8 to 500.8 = 12.66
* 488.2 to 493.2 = 11.76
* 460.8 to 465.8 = 14.6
